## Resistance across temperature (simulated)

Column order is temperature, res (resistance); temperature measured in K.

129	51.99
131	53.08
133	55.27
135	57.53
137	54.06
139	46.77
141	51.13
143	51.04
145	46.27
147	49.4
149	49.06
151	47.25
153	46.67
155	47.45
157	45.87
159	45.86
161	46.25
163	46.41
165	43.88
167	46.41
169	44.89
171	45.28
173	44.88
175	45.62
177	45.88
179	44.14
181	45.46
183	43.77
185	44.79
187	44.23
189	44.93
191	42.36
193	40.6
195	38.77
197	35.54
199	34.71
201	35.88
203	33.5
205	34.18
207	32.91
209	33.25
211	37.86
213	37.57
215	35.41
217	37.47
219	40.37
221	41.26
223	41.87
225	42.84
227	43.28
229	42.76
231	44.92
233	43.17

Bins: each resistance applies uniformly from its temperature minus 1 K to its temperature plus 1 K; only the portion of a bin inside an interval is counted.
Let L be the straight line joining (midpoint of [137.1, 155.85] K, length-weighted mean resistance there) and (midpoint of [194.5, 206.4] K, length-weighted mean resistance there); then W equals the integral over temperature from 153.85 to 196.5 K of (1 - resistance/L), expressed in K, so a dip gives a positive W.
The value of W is -3.3 K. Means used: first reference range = 48.6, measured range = 44.6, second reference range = 35.2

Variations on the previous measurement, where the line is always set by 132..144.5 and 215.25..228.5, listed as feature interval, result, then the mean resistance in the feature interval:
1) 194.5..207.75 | 2.7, 35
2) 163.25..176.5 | 0.8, 45.3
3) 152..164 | 0.8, 46.4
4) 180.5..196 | 0.9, 43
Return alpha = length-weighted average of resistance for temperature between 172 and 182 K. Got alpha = 45.2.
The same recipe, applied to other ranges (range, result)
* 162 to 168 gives 45.6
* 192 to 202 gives 37.1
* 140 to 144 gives 51.1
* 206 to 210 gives 33.1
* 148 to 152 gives 48.2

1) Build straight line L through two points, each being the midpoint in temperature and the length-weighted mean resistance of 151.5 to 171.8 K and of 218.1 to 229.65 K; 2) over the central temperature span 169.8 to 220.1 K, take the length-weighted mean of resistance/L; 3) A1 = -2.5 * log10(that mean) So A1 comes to 0.102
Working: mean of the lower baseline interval 45.9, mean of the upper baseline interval 42.1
